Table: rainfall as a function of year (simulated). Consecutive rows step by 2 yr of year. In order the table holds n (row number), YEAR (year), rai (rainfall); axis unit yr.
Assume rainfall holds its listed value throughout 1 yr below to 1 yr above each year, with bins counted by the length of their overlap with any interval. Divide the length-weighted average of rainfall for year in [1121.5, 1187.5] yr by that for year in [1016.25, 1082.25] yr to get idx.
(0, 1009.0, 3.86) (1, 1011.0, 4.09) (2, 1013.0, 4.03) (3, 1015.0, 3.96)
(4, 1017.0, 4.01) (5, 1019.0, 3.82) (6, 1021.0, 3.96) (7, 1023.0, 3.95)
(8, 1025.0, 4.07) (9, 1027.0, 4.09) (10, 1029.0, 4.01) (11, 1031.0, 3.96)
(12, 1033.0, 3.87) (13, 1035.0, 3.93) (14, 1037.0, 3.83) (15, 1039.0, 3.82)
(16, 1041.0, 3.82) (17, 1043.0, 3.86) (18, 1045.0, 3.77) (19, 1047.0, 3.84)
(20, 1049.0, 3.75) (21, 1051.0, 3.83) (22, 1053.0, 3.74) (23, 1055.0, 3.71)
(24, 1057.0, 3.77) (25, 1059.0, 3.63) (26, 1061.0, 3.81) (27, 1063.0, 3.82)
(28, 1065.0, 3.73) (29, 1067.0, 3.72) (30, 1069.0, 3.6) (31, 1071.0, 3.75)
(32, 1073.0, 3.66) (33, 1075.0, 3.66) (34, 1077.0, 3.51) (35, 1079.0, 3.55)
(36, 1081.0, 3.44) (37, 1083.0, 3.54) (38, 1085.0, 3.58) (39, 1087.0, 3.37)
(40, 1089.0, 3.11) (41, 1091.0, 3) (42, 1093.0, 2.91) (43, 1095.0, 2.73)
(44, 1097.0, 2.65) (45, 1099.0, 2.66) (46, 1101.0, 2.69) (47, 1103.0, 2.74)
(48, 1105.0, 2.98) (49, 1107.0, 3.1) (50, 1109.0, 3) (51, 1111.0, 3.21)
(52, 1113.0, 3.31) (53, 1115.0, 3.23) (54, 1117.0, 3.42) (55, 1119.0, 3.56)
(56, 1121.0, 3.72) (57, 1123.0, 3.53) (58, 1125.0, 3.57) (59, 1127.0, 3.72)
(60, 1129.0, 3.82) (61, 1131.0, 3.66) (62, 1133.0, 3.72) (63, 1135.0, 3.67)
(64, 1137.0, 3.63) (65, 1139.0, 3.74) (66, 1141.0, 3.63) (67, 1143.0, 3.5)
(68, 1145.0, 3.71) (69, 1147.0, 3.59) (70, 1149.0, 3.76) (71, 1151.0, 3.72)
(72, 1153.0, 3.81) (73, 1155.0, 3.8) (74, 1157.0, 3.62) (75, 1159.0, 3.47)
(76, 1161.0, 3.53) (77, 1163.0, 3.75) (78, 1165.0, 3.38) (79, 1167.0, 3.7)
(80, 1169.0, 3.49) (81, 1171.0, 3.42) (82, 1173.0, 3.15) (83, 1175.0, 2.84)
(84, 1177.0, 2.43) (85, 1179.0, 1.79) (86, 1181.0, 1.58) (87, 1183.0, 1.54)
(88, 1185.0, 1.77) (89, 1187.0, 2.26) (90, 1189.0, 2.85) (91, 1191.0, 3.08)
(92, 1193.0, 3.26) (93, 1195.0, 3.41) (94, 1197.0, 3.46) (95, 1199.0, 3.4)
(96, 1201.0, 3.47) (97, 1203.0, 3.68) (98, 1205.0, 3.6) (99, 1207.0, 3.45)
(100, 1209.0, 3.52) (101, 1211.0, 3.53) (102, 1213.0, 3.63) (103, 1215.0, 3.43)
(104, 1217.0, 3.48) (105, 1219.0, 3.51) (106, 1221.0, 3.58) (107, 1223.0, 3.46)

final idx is 0.87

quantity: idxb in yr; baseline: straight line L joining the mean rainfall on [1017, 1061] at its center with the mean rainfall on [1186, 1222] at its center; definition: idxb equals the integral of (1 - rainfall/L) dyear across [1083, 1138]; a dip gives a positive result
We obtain 5.6 yr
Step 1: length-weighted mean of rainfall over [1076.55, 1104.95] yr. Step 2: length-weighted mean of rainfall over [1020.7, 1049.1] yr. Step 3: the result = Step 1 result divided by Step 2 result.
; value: 0.79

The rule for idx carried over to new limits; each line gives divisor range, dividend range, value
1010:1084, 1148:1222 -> 0.85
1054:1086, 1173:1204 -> 0.75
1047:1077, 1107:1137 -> 0.94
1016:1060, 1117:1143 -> 0.94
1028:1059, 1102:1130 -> 0.88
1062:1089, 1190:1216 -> 0.96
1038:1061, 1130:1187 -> 0.86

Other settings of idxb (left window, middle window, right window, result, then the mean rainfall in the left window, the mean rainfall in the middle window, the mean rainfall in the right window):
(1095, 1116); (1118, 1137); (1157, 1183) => -4.4 yr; 2.95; 3.66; 3.01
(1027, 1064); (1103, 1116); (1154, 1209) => 1.4 yr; 3.83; 3.11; 3.09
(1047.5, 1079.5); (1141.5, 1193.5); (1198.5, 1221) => 6.8 yr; 3.71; 3.11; 3.52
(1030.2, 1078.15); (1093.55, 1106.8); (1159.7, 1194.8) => 2.5 yr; 3.76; 2.77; 2.83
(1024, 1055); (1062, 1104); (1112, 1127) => 4.2 yr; 3.87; 3.31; 3.49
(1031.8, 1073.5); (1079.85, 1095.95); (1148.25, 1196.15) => 1.6 yr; 3.78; 3.21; 3.06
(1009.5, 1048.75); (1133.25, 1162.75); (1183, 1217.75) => -2.0 yr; 3.93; 3.66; 3.2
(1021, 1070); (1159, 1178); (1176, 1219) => -0.9 yr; 3.83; 3.31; 2.99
